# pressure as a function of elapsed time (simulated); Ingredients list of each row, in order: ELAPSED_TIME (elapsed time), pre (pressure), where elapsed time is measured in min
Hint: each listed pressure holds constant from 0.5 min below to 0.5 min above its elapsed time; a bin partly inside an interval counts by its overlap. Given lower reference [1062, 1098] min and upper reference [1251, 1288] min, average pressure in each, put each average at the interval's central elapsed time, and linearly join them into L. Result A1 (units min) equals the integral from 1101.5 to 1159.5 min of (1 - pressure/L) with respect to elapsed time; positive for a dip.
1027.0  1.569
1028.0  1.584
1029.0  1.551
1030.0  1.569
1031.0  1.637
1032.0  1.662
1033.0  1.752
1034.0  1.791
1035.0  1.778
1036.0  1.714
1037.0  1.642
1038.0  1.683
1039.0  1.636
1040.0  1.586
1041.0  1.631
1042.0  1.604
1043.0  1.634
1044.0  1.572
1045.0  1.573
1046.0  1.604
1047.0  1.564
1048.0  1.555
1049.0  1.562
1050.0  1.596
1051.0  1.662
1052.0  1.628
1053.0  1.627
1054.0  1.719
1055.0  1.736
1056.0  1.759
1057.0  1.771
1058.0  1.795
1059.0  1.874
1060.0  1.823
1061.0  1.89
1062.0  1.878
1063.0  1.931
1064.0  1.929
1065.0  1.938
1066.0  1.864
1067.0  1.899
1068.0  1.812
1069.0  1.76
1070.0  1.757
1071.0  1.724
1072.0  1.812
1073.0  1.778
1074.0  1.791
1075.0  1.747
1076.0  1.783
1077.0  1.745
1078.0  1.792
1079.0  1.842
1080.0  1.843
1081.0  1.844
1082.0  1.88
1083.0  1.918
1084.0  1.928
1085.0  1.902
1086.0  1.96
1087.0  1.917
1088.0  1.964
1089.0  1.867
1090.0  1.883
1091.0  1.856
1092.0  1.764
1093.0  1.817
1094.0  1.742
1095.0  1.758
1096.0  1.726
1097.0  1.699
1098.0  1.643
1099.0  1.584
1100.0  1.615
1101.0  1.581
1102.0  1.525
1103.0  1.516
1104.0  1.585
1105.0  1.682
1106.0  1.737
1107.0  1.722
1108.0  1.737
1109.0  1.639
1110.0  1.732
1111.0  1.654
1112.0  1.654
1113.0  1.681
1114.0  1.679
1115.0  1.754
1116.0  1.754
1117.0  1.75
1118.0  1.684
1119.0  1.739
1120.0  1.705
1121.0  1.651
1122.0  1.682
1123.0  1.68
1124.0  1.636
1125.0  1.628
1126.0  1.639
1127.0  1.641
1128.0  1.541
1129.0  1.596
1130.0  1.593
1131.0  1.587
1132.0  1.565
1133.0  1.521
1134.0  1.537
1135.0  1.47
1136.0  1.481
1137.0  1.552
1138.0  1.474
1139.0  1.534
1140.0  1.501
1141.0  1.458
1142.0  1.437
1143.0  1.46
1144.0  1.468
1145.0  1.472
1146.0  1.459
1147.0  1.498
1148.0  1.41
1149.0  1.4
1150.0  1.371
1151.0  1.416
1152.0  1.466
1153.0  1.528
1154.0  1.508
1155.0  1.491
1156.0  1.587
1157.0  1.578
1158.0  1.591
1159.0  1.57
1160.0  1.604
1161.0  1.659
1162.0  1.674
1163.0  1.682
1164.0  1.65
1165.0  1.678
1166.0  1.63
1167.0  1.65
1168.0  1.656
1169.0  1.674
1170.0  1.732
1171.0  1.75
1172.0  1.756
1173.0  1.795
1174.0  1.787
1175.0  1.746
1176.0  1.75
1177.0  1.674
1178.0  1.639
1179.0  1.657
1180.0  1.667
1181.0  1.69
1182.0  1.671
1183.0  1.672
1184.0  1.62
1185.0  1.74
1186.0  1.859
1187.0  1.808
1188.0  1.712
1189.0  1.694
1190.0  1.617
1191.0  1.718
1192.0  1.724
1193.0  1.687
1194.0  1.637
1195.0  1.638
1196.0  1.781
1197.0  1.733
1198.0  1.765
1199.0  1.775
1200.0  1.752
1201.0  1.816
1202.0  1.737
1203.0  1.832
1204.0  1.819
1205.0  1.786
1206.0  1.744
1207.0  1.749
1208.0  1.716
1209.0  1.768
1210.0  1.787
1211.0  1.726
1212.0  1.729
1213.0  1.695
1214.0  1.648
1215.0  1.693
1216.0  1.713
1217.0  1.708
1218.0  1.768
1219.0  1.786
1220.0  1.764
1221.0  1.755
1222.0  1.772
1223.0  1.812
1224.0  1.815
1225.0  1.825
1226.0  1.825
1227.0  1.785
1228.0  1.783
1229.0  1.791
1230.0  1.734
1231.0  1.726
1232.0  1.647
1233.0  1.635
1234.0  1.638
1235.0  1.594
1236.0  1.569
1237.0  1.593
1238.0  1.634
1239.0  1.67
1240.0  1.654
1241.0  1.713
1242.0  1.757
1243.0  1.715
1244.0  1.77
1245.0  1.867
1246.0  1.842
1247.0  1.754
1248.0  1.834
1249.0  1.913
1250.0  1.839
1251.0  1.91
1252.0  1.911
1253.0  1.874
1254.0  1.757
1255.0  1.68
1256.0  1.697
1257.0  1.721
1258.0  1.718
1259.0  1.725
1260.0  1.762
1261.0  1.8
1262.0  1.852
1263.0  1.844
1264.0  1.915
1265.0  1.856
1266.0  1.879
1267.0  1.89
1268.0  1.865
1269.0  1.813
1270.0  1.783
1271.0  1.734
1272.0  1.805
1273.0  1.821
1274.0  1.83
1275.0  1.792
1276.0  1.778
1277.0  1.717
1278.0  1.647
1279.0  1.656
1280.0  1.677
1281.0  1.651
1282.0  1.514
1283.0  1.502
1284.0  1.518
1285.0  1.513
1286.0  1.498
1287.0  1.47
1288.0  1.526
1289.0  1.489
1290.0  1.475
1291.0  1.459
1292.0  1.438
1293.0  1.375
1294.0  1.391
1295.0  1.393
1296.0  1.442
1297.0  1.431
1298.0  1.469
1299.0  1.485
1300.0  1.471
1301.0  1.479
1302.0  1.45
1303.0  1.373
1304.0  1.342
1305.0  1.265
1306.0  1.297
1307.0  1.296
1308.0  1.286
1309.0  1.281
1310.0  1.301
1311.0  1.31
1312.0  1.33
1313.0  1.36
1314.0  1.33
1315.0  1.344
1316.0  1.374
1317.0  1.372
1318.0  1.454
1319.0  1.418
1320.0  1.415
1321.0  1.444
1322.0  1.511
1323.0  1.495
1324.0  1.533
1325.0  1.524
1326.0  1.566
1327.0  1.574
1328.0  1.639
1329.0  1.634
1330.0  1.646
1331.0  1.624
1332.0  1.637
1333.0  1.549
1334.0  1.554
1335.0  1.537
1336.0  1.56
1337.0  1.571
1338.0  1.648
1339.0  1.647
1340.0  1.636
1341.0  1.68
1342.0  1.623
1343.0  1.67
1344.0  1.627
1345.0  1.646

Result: 7.3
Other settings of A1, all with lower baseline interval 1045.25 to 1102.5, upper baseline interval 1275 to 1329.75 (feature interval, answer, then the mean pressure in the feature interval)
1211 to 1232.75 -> -2.41 min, 1.75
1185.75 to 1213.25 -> -2.36 min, 1.74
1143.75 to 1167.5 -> 1.70 min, 1.54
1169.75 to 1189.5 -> -1.08 min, 1.72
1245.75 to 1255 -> -1.82 min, 1.84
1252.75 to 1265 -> -2.05 min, 1.78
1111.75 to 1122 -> 0.06 min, 1.71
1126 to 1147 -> 2.11 min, 1.52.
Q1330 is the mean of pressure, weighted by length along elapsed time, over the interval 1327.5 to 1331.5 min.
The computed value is 1.64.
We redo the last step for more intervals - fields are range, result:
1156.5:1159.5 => 1.58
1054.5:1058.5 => 1.77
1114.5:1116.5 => 1.75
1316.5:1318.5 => 1.41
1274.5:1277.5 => 1.76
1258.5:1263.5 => 1.8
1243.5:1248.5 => 1.81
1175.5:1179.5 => 1.68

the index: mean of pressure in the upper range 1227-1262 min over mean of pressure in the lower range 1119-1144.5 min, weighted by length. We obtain 1.11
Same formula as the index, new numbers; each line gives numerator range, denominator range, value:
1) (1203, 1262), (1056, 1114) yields 0.98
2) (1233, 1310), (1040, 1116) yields 0.94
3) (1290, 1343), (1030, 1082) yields 0.85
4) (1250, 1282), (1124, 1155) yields 1.18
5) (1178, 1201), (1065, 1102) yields 0.95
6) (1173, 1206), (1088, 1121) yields 1.01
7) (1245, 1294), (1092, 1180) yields 1.06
